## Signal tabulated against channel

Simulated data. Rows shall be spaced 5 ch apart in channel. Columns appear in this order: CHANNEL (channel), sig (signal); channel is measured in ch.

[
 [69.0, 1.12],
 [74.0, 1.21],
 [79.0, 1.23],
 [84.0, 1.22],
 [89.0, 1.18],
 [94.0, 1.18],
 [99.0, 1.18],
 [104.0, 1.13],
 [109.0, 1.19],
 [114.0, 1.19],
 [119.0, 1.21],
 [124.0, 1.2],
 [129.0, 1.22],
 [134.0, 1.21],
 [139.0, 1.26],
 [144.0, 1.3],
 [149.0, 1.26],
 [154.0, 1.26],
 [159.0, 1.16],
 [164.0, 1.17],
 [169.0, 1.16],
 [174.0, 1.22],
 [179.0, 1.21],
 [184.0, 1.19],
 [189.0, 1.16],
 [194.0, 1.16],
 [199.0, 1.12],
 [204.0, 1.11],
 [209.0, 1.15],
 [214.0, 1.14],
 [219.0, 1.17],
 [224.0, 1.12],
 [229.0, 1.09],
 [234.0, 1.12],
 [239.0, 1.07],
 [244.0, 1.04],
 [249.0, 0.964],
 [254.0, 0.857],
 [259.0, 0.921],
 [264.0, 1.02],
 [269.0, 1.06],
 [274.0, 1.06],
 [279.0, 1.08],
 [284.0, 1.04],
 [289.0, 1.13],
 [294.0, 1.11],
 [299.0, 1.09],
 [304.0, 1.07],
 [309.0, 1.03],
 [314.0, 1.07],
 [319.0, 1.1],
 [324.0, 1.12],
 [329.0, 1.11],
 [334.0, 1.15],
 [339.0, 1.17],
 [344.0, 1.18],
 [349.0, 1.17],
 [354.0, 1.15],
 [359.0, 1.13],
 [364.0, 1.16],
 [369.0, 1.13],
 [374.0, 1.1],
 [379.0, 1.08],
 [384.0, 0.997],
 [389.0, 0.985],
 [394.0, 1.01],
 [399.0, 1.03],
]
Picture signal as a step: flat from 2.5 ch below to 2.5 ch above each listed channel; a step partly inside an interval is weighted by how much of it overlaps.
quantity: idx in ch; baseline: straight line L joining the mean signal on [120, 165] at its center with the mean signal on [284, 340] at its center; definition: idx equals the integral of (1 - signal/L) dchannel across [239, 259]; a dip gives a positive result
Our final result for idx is 3.20 ch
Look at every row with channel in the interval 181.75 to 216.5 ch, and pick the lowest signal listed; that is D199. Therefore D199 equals 1.11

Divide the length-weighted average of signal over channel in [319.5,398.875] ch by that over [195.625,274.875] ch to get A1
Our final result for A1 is 1.04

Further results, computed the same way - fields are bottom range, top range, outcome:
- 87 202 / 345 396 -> 0.92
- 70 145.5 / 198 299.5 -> 0.89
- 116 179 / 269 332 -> 0.89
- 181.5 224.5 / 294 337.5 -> 0.95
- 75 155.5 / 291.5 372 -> 0.92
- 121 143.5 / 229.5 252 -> 0.85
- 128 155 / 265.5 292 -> 0.86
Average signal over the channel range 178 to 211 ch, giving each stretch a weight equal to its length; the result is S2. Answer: 1.15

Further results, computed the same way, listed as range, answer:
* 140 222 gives 1.18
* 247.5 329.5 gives 1.05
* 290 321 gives 1.08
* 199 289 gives 1.06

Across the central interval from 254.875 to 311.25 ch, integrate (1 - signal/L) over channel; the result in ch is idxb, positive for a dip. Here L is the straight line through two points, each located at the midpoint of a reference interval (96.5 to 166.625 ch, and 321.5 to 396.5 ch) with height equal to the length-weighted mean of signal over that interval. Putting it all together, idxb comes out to 4.6 ch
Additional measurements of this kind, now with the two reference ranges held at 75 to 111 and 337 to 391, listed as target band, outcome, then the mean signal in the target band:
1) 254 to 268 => 2.24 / 0.96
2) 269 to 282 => 0.82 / 1.07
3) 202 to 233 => 0.66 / 1.13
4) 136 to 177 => -1.84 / 1.22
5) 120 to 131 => -0.28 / 1.21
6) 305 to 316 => 0.75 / 1.05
